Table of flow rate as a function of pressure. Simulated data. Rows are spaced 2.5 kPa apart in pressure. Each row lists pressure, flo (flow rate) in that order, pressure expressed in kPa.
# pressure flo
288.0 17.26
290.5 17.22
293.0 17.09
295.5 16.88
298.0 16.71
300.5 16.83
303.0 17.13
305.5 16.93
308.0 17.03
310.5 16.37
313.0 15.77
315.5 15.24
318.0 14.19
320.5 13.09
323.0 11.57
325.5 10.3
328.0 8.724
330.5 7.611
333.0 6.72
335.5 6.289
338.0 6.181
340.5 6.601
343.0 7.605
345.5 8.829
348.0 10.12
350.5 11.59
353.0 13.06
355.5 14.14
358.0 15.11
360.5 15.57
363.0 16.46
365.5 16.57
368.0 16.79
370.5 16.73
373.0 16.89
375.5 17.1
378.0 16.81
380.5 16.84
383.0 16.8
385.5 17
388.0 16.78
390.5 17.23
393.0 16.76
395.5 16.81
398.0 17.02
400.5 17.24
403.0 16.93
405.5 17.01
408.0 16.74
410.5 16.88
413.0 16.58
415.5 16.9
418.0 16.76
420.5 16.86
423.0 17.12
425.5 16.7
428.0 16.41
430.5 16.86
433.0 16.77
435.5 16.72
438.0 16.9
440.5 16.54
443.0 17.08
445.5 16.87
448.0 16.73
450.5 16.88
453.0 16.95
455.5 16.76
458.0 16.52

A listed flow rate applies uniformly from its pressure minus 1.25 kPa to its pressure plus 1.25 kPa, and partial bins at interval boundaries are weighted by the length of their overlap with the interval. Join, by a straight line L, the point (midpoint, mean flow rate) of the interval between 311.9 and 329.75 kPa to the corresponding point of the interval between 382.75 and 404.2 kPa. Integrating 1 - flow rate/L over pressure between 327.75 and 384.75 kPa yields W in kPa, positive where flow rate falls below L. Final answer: 8.6 kPa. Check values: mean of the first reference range 12.5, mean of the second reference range 17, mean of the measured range 12.7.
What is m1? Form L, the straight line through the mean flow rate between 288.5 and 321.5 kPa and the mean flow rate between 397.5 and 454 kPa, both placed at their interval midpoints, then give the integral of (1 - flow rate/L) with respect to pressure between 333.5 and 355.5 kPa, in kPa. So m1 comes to 9.9 kPa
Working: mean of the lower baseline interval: 16.2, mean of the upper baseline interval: 16.8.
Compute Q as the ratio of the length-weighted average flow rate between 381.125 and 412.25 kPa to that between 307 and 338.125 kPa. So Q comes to 1.46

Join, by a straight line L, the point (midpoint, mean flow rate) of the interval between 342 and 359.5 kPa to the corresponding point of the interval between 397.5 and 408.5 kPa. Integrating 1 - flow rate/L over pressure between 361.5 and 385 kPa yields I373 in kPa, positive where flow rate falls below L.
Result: -4.8 kPa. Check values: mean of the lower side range 11.6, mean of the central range 16.8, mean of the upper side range 17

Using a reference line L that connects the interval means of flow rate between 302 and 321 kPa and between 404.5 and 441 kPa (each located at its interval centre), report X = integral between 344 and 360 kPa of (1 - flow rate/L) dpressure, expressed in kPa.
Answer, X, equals 3.90 kPa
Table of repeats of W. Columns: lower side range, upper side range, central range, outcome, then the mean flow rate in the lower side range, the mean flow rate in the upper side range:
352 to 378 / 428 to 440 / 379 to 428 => -1.5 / 15.9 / 16.8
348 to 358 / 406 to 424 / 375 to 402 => -3.3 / 12.9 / 16.8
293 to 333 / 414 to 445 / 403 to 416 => -0.4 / 14.1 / 16.8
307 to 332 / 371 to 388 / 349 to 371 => 0.9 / 12.9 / 16.9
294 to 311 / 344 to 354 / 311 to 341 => 7.8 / 16.9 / 10.8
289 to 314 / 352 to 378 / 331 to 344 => 7.6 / 16.8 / 15.9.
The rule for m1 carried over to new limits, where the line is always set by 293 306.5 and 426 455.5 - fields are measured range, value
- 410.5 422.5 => 0.0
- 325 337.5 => 6.8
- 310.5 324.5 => 2.3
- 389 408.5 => -0.2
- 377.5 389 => 0.0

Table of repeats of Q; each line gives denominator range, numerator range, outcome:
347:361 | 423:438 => 1.27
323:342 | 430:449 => 2.17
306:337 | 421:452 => 1.40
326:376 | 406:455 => 1.42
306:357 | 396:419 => 1.51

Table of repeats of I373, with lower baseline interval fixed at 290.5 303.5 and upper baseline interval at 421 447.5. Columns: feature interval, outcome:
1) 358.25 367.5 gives 0.4 kPa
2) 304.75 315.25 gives 0.3 kPa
